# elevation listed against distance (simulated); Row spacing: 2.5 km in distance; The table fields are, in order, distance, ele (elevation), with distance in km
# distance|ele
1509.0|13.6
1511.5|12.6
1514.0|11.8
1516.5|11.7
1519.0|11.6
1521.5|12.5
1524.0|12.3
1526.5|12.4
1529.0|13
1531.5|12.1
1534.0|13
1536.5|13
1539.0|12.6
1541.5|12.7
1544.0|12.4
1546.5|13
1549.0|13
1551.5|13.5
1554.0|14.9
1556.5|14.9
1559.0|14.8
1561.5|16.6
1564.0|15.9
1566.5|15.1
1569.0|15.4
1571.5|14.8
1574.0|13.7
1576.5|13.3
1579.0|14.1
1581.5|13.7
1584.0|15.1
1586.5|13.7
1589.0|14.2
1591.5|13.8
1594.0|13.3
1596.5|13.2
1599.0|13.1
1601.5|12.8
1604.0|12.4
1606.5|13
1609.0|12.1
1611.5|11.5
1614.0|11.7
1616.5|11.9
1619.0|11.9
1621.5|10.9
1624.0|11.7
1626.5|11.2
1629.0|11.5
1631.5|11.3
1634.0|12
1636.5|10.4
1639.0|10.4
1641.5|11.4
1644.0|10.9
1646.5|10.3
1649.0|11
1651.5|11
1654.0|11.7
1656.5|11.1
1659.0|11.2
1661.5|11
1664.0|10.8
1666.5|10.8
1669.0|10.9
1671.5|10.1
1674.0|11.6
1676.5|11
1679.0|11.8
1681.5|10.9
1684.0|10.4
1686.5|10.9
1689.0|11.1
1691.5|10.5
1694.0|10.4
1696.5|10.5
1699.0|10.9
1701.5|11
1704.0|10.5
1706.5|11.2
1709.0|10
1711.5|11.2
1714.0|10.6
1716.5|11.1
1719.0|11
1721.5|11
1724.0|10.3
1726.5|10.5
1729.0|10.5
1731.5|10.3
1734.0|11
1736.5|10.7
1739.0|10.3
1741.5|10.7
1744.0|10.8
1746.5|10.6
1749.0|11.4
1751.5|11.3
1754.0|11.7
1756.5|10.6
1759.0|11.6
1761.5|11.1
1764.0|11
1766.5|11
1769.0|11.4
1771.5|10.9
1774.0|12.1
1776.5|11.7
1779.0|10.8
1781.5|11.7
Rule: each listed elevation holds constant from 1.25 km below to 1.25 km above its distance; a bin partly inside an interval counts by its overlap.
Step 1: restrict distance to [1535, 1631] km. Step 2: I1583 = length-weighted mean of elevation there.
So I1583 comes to 13.3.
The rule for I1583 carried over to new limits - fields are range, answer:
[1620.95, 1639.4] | 11.2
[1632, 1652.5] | 10.9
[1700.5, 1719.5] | 10.8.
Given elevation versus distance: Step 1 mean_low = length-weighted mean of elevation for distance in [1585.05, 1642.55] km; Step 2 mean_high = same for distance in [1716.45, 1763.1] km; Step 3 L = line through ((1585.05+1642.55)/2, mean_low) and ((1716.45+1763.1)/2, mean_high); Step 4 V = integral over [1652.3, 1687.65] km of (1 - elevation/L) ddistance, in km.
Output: 1.7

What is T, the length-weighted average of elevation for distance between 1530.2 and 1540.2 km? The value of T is 12.7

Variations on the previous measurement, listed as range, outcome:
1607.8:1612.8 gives 11.8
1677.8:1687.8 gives 11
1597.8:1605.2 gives 12.8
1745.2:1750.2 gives 11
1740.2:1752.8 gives 11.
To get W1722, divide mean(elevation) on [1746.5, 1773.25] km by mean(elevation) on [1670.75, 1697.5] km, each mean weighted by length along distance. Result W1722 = 1.0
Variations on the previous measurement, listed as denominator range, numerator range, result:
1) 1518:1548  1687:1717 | 0.86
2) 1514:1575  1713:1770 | 0.81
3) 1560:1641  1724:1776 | 0.84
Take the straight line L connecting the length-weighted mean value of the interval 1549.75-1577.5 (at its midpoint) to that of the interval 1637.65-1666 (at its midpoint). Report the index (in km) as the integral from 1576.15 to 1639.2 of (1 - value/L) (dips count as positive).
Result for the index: 2.0 km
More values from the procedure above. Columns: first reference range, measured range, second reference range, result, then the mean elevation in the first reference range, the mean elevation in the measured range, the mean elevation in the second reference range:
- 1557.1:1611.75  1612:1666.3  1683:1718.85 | 5.4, 13.9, 11.2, 10.7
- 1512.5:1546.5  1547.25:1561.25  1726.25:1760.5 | -2.4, 12.4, 14.3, 10.9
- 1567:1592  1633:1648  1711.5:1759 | 2.3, 14.2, 10.9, 10.8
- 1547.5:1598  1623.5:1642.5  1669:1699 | 1.9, 14.3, 11.2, 10.8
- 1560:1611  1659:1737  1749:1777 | 9.3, 13.9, 10.8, 11.3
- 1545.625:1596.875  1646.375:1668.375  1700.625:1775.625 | 2.7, 14.3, 11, 10.9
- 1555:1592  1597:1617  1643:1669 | 1.2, 14.6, 12.4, 11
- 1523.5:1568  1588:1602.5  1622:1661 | -1.2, 13.7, 13.4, 11.1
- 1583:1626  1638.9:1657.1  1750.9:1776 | 1.9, 12.7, 11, 11.3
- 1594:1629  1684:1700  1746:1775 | 1.3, 12.1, 10.7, 11.2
